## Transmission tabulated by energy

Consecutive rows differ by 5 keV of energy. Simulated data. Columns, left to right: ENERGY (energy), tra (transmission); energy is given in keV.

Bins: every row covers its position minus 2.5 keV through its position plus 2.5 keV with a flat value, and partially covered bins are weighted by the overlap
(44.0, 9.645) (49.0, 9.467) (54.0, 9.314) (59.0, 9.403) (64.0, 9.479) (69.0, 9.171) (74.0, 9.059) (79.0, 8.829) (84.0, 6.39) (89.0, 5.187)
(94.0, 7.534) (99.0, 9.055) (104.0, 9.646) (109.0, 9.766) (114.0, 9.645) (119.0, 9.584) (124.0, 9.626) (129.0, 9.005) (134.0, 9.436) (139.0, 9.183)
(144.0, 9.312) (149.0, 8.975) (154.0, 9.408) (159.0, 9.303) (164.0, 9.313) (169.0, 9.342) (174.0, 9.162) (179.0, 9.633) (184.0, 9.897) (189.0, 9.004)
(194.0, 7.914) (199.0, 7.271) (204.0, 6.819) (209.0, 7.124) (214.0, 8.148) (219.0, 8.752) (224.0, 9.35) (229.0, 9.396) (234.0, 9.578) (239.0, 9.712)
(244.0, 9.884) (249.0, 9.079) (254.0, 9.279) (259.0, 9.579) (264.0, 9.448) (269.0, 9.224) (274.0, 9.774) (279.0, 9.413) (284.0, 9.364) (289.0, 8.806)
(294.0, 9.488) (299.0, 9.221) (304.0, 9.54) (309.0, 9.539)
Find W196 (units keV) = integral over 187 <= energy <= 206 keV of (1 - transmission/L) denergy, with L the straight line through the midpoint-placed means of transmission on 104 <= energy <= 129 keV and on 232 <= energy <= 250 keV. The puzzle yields 3.7 keV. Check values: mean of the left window 9.59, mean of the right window 9.6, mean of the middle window 7.74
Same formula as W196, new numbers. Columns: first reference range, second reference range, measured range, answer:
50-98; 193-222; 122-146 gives -3.8 keV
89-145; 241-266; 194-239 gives 4.8 keV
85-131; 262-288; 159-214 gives 2.8 keV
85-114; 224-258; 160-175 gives -0.7 keV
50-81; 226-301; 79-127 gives 3.9 keV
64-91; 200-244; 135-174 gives -4.5 keV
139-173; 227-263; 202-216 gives 3.1 keV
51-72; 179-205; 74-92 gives 4.0 keV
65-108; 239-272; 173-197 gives -0.4 keV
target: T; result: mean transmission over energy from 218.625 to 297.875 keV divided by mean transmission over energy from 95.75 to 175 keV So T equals 1.01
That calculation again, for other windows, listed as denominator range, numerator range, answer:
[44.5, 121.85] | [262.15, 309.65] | 1.07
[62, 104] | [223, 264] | 1.16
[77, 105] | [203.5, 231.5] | 1.09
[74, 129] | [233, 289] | 1.10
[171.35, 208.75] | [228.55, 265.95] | 1.12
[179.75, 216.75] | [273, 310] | 1.16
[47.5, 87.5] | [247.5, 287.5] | 1.07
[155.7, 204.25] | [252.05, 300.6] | 1.06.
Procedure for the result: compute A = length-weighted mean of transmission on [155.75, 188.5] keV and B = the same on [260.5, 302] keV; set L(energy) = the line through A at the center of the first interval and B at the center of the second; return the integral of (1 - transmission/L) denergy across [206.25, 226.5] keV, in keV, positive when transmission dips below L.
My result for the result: 2.3 keV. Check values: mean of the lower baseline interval 9.41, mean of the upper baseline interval 9.35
